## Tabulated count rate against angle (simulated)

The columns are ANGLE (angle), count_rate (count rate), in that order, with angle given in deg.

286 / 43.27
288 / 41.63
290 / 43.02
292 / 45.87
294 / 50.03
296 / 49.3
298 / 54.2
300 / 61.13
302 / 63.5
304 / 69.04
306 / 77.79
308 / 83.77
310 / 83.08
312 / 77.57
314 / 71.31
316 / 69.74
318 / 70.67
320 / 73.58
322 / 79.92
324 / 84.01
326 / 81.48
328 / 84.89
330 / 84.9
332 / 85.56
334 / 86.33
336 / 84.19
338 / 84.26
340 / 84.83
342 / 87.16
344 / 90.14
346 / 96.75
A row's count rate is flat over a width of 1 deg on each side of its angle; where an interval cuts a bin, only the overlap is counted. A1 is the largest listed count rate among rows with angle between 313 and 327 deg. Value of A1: 84.01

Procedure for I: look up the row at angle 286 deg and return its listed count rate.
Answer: 43.27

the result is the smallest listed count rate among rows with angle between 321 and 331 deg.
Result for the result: 79.92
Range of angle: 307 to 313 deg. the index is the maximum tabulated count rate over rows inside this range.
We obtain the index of 83.77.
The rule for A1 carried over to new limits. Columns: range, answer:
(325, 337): 86.33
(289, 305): 69.04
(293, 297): 50.03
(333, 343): 87.16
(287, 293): 45.87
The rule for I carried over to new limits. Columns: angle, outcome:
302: 63.5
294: 50.03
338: 84.26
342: 87.16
